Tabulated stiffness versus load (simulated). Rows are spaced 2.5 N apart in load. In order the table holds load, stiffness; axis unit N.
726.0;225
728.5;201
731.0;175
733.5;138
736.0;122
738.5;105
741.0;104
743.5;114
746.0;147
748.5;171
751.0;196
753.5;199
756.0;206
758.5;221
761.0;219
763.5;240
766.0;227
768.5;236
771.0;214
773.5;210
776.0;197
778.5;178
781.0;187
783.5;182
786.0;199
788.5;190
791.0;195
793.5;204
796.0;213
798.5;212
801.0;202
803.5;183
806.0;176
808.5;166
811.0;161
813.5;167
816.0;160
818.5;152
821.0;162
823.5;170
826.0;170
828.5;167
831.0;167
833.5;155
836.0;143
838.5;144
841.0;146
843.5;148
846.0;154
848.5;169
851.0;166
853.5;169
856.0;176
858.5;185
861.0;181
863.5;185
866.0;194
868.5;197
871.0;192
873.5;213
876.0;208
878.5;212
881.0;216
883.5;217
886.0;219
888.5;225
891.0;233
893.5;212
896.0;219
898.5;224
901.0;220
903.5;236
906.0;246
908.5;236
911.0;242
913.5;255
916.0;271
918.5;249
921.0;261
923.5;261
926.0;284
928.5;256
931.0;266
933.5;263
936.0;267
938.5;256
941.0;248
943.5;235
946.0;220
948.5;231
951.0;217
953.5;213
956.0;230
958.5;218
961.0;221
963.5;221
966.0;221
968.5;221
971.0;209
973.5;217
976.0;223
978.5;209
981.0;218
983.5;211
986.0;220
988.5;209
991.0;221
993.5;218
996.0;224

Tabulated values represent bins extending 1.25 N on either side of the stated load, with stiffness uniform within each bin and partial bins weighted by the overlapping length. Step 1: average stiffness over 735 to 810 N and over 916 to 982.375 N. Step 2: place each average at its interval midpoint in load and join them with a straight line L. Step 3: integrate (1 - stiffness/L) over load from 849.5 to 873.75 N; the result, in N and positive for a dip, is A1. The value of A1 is 3.2 N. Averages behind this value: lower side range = 187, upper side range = 237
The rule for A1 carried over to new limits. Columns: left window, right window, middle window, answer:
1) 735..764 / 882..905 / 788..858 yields 8.8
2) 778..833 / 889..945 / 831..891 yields 8.5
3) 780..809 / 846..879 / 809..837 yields 4.2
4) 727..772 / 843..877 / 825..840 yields 2.0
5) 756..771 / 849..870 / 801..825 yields 4.1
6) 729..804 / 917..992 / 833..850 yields 4.5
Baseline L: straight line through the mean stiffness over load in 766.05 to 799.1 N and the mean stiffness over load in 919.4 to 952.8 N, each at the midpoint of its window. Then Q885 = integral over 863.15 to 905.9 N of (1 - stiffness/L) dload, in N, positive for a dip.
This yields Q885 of 3.6 N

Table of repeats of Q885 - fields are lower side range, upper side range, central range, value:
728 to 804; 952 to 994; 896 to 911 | -1.8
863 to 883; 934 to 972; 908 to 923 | -2.5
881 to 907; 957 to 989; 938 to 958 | -0.9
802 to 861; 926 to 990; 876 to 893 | -2.4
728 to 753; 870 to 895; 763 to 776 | -4.9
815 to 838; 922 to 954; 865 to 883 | -0.7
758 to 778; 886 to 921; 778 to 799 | 2.5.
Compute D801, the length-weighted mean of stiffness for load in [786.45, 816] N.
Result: 187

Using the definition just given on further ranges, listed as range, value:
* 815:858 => 160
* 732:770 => 177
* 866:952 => 235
